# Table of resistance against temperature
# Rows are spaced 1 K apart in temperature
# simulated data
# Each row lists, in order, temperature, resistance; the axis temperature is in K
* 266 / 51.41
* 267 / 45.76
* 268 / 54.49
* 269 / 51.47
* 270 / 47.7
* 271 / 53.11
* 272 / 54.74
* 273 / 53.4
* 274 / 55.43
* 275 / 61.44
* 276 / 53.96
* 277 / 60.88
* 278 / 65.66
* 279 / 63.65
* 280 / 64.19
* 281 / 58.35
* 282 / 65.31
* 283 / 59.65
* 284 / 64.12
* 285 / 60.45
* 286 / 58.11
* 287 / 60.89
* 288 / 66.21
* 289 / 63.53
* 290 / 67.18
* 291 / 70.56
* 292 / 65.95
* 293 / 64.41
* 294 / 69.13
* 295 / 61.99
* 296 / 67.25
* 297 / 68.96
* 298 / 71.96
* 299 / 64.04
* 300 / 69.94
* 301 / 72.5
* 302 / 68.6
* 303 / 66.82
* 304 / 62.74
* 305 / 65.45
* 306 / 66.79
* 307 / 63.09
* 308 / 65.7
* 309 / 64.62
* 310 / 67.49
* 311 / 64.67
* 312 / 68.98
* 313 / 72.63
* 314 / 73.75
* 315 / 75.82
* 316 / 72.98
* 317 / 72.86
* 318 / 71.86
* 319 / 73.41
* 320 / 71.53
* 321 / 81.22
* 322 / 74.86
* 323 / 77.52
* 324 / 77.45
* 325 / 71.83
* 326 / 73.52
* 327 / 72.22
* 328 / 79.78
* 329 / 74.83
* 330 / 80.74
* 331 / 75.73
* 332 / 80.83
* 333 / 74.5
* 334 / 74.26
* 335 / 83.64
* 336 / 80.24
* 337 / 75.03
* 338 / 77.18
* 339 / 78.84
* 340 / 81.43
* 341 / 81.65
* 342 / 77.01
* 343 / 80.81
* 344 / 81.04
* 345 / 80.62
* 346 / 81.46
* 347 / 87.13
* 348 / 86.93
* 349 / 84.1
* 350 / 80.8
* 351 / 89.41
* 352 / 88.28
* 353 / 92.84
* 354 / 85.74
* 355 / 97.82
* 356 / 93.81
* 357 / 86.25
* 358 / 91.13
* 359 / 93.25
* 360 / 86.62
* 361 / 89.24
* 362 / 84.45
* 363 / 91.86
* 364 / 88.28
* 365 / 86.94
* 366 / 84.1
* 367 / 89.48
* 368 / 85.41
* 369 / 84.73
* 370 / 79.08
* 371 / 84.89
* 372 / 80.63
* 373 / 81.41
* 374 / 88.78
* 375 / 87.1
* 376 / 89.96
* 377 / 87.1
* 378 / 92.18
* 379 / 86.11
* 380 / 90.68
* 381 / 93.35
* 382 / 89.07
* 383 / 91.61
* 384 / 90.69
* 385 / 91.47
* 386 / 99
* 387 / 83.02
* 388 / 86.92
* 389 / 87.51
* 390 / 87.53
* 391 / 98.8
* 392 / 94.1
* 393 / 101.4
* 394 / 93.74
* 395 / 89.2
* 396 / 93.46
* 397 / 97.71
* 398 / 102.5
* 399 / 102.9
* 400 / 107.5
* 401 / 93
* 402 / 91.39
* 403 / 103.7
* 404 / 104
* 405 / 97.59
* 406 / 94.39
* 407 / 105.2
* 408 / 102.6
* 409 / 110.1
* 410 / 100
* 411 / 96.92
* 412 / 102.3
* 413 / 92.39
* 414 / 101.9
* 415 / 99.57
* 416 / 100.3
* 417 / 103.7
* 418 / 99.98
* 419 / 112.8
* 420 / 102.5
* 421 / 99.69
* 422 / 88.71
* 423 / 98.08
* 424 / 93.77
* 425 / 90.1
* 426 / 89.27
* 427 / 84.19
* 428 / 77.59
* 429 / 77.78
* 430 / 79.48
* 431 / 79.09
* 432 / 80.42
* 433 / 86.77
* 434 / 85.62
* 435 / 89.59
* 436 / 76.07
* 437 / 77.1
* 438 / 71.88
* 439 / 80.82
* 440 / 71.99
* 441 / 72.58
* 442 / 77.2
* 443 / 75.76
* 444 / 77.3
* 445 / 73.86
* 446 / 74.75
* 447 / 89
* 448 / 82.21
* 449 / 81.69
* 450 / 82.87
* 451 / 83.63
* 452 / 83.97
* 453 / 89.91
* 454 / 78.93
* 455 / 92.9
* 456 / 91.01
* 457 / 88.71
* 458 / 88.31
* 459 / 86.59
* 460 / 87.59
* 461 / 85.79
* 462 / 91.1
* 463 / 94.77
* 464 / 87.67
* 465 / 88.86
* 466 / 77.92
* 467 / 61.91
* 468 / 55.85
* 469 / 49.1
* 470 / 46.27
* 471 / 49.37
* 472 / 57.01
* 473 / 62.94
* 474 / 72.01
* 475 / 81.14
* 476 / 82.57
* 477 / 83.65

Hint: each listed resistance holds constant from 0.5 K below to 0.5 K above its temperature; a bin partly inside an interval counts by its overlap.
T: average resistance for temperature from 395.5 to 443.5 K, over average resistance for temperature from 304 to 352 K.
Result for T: 1.2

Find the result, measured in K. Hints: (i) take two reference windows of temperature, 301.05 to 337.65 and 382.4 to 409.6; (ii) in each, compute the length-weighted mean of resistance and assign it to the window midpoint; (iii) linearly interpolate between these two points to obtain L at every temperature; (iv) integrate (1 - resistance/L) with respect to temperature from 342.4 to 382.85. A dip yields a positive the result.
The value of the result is -0.5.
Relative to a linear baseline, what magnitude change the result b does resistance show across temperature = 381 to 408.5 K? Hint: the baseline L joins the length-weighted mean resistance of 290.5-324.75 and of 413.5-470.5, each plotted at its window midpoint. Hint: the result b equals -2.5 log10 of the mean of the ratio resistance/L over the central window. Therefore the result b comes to -0.21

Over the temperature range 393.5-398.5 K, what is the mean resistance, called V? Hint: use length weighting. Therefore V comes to 95.3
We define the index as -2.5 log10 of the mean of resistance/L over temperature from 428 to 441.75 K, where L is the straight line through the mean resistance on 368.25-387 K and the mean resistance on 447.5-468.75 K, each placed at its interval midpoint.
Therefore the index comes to 0.076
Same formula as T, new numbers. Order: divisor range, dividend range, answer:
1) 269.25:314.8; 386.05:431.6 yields 1.49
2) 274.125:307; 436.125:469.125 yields 1.25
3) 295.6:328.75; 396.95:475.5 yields 1.22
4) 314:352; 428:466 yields 1.06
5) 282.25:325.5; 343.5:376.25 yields 1.27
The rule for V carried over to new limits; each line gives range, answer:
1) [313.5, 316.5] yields 74.2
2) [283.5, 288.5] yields 62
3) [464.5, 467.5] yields 76.2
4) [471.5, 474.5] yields 64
